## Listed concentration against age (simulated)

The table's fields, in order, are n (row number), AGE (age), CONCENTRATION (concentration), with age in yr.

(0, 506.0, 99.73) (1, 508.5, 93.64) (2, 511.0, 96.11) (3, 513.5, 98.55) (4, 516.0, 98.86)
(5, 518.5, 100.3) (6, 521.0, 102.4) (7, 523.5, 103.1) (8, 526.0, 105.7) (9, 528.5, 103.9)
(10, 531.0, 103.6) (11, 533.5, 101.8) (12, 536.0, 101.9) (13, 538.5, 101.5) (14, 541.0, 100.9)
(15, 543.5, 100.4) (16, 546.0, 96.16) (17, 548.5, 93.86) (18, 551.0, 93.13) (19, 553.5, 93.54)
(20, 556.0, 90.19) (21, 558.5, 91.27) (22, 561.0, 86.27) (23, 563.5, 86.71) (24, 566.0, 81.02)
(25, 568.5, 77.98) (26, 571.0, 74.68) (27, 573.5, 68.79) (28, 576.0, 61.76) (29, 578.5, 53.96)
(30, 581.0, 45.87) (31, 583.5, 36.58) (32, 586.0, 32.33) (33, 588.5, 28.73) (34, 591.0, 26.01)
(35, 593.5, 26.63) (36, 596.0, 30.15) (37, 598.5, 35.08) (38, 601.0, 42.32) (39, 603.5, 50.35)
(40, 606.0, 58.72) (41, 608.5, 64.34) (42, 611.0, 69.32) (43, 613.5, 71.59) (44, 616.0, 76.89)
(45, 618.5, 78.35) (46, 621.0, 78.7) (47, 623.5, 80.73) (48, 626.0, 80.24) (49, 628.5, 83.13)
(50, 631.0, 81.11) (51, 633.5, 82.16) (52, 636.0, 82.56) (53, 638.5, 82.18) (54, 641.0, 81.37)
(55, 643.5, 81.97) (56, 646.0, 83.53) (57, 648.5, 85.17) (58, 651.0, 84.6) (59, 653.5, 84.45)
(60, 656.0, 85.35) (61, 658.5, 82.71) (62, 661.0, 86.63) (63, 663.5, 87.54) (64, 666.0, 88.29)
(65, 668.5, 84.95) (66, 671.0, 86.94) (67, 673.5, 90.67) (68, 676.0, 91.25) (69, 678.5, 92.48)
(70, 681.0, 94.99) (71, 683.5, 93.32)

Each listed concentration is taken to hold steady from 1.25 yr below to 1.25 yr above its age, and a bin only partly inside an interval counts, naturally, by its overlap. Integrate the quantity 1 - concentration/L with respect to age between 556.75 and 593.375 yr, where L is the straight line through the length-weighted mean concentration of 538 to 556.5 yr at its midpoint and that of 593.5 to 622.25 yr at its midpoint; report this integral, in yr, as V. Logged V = 9.3 yr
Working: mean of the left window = 96.2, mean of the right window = 58.2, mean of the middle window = 60.2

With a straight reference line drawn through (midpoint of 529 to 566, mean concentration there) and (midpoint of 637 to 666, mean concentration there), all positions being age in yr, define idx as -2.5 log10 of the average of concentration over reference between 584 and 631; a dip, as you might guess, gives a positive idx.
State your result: 0.48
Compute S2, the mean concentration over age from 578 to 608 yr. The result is 39.2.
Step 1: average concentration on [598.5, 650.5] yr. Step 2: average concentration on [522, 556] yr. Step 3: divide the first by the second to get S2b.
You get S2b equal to 0.74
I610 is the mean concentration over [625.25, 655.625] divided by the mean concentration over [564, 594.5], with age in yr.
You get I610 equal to 1.58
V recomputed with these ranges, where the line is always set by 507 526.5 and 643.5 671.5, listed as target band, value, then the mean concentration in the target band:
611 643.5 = 3.2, 79.6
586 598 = 8.2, 28.8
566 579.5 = 3.6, 68.9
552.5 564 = 0.7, 89.7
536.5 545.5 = -0.3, 101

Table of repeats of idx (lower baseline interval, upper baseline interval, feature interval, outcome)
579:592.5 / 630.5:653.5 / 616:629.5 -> -0.202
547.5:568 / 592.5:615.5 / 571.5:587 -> 0.369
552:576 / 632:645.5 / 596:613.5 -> 0.477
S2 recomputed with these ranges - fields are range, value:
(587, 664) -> 69.1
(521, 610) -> 73.2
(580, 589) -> 36.2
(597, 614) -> 54.9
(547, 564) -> 91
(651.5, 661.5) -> 84.6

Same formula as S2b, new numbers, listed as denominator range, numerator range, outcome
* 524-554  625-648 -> 0.82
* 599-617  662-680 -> 1.47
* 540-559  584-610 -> 0.42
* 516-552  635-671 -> 0.84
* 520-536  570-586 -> 0.53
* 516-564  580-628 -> 0.55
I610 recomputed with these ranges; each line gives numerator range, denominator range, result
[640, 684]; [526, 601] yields 1.19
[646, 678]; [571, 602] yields 2.06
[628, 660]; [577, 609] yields 2.05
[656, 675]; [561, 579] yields 1.17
